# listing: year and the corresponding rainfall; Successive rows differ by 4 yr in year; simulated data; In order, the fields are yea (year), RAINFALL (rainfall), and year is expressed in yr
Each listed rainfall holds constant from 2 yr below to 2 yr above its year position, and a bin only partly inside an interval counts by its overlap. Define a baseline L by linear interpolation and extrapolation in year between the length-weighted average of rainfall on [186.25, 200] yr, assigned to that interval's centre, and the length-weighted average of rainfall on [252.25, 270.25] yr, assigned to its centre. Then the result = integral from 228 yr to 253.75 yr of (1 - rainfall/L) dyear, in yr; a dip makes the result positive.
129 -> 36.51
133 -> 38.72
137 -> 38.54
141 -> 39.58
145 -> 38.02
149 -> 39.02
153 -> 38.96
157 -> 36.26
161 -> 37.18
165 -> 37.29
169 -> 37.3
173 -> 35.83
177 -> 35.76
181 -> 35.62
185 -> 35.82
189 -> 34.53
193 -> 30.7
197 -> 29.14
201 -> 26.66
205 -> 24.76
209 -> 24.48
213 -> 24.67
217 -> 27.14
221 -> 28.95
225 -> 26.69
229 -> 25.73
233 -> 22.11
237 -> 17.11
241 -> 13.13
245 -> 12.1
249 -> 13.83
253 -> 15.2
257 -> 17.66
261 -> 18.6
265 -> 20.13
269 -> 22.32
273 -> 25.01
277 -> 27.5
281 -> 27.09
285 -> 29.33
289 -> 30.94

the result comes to 6.8 yr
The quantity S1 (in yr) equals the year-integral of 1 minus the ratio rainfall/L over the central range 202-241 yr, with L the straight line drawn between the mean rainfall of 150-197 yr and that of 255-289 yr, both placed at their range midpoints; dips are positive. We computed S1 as 7.7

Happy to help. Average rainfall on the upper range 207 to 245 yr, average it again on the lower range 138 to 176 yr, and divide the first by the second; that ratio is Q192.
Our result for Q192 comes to 0.6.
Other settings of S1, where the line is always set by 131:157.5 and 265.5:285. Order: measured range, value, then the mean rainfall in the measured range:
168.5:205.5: 1.76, 32.7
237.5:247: 5.11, 13.3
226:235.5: 1.93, 23.9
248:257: 4.03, 15.3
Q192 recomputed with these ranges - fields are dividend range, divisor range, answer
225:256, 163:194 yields 0.50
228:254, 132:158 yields 0.44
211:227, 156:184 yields 0.74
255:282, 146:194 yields 0.62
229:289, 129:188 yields 0.55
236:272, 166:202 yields 0.50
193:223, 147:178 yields 0.72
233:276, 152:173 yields 0.48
